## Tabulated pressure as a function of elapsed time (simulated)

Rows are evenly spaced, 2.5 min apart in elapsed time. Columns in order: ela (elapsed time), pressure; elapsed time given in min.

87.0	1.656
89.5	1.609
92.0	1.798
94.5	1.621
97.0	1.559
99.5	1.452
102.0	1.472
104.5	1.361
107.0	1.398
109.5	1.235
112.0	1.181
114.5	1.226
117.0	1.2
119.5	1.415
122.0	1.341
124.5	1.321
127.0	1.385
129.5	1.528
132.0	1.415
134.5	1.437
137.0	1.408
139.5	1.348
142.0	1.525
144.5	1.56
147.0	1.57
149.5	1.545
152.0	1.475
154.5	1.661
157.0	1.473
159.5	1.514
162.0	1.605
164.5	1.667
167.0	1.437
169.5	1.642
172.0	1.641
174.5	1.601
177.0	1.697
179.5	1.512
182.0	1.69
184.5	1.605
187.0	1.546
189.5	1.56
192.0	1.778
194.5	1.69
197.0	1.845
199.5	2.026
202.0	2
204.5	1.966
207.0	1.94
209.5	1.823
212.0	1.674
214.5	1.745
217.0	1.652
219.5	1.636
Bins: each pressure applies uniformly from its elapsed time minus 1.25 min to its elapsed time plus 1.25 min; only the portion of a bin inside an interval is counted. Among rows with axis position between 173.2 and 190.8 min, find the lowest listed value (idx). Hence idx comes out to 1.512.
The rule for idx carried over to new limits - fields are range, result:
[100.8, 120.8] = 1.181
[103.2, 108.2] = 1.361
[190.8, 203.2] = 1.69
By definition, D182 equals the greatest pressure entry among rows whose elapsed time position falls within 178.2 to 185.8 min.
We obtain 1.69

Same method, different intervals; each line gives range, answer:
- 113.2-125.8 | 1.415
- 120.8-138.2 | 1.528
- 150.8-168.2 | 1.667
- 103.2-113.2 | 1.398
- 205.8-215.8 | 1.94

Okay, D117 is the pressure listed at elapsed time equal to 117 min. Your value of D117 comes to 1.2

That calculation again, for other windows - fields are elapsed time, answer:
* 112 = 1.181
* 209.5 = 1.823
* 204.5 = 1.966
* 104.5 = 1.361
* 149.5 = 1.545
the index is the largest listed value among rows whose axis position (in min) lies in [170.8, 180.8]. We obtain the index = 1.697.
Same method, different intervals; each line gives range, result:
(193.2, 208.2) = 2.026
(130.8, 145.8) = 1.56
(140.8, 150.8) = 1.57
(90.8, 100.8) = 1.798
